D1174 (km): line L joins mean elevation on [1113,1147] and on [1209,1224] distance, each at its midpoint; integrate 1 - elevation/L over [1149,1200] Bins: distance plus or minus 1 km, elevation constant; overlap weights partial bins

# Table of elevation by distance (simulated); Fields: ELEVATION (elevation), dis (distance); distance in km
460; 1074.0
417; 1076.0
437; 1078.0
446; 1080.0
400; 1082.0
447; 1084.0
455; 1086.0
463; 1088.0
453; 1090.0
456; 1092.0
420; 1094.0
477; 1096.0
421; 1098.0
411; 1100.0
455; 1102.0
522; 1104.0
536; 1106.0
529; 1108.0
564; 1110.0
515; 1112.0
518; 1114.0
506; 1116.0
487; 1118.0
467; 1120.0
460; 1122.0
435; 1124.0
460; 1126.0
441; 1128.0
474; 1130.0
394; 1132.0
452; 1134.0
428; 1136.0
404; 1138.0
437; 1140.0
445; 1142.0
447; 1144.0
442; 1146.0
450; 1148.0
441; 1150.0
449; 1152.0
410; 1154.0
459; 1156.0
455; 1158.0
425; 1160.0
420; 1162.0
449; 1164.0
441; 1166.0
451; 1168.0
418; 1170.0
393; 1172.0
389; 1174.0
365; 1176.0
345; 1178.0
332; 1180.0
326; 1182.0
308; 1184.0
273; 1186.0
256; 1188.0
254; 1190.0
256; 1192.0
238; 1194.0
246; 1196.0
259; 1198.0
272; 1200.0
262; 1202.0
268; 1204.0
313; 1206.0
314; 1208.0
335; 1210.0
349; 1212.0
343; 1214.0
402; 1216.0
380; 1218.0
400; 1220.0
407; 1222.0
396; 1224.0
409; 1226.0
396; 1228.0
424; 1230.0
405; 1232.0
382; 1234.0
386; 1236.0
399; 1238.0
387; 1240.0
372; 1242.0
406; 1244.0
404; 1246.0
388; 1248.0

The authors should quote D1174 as 6.71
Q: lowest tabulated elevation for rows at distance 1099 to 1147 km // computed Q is 394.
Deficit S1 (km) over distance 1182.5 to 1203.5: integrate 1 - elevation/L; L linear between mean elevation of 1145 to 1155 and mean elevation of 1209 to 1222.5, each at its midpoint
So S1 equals 7.0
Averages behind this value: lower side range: 438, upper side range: 372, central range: 264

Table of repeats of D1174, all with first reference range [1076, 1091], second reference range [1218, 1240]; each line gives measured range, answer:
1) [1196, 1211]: 4.4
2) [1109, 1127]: -2.5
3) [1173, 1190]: 3.8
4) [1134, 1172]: -1.4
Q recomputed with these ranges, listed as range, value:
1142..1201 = 238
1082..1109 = 400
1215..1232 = 380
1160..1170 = 418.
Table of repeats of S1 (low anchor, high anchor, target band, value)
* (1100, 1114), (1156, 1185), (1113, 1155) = 1.17 km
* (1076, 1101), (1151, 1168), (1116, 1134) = -0.65 km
